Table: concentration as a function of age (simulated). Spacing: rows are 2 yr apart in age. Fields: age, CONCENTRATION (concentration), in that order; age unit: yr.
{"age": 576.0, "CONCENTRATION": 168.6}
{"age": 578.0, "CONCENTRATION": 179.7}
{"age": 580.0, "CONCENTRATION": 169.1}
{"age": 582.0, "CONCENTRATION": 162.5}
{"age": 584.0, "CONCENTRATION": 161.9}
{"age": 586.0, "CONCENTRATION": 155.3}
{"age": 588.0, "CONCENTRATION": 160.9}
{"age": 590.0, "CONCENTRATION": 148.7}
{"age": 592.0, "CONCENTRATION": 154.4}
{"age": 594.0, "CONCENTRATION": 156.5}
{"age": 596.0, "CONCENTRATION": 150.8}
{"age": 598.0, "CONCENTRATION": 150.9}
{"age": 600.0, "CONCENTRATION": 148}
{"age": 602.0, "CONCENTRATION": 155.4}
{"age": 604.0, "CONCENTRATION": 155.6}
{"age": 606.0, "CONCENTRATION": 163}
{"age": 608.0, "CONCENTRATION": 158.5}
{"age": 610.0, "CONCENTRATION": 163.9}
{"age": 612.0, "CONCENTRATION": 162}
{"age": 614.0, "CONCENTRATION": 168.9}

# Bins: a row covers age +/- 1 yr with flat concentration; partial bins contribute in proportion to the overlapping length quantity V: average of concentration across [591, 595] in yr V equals 155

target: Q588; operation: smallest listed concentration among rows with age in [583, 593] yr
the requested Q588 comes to 148.7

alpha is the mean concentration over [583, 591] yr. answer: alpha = 157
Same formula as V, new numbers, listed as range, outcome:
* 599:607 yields 156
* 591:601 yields 152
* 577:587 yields 166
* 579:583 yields 166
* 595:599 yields 151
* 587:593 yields 155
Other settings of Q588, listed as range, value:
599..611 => 148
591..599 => 150.8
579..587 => 155.3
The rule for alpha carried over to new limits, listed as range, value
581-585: 162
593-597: 154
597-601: 149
